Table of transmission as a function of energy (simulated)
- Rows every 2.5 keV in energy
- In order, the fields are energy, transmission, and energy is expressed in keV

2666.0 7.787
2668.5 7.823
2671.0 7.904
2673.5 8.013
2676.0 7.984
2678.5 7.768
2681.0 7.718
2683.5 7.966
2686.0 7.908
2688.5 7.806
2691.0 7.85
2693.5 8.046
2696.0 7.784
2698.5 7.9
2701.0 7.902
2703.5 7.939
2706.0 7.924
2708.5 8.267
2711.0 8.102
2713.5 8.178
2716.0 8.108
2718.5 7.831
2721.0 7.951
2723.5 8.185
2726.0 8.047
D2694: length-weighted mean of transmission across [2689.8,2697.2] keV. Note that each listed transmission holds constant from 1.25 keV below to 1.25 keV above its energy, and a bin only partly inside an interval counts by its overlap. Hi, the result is 7.89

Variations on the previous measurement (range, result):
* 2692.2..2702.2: 7.91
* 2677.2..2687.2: 7.84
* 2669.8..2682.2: 7.88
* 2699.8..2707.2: 7.92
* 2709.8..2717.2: 8.13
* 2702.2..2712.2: 8.06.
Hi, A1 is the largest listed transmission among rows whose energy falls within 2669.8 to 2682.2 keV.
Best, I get 8.013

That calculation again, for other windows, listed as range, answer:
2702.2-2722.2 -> 8.267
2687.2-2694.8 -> 8.046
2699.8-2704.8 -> 7.939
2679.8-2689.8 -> 7.966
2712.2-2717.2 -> 8.178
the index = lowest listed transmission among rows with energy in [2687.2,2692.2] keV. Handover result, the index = 7.806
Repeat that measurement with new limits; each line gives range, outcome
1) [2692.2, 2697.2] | 7.784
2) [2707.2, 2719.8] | 7.831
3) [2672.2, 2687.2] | 7.718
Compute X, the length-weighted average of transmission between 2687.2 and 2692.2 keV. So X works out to 7.83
